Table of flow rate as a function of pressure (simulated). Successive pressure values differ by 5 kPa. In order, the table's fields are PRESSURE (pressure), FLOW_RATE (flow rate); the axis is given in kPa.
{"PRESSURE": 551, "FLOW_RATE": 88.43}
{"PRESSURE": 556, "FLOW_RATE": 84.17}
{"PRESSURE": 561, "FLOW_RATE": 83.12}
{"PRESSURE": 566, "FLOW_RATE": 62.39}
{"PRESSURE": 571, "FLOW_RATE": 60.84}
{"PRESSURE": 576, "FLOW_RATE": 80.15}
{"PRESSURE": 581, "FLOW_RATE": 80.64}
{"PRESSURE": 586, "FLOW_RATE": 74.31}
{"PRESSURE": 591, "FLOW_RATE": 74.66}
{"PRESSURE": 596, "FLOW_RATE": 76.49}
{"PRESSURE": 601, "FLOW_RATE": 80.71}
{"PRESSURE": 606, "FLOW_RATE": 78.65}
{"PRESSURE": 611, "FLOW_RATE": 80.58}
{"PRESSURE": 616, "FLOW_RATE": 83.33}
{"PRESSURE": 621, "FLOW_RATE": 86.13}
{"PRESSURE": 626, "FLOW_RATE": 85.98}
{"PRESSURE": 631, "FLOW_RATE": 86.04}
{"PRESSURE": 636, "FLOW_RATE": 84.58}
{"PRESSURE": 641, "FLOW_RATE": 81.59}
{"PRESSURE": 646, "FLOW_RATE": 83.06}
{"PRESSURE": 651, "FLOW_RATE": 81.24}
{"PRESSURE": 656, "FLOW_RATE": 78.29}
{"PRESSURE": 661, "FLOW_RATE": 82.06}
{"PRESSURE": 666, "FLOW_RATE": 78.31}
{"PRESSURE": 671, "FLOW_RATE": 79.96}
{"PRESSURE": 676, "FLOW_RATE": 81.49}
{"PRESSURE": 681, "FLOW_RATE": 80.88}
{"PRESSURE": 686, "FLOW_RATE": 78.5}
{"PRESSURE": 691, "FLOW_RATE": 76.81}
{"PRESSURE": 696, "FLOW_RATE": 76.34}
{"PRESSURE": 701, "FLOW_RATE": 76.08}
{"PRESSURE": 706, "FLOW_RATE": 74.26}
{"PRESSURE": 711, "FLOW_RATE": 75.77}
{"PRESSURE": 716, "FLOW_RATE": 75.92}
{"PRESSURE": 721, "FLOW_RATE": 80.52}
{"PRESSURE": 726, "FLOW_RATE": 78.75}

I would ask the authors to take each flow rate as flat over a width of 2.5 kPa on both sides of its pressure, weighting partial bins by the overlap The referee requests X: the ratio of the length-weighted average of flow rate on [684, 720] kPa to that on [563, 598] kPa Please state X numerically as 1.0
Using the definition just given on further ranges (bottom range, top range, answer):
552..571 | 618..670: 1.10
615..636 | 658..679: 0.94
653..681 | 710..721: 0.96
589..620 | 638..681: 1.02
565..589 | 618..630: 1.19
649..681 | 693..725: 0.95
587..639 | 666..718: 0.95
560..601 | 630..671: 1.10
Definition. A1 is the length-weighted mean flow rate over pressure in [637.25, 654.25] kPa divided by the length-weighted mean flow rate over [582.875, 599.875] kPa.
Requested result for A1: 1.1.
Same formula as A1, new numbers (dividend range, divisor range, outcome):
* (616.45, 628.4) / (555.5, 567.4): 1.12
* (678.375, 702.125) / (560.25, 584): 1.07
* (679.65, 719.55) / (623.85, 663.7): 0.93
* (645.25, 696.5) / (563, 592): 1.10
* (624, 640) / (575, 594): 1.10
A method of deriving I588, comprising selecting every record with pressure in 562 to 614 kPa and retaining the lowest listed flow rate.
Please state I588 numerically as 60.84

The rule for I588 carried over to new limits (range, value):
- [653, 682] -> 78.29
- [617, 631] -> 85.98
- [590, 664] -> 74.66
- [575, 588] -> 74.31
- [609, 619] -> 80.58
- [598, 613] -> 78.65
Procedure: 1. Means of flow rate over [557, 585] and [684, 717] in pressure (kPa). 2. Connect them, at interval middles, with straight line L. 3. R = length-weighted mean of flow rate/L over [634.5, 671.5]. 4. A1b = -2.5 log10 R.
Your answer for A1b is -0.08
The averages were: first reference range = 74.1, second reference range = 76.2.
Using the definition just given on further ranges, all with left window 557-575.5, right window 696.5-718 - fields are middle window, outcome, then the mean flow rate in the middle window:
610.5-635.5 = -0.16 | 84.7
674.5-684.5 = -0.09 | 80.9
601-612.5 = -0.10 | 79.8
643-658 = -0.10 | 81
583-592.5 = -0.04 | 74.8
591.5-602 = -0.08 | 77.5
